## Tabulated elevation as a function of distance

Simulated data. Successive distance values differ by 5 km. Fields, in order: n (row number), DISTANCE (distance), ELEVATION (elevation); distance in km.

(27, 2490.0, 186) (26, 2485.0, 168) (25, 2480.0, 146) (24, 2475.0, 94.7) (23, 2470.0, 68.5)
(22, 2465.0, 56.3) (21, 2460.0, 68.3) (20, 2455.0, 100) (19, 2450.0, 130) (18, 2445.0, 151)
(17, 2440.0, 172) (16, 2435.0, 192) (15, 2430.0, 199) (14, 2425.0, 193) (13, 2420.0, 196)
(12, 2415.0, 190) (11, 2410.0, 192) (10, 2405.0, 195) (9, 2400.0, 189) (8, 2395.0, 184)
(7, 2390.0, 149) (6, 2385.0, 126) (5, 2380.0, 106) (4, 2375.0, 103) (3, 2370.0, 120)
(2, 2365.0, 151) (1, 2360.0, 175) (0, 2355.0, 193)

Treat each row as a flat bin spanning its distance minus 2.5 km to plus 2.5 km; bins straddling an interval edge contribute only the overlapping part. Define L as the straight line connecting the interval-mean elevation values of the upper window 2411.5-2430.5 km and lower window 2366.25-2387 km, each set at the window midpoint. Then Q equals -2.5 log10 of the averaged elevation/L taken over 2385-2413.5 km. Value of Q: -0.14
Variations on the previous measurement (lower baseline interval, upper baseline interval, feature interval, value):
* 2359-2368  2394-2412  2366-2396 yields 0.31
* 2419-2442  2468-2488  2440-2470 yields 0.46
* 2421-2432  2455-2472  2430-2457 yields -0.12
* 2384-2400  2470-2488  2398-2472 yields -0.04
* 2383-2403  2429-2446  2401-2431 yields -0.13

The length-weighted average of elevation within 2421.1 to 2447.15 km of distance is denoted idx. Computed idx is 183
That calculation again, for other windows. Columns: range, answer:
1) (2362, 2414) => 153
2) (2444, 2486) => 106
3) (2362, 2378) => 126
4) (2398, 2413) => 192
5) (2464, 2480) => 86.1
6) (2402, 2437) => 194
